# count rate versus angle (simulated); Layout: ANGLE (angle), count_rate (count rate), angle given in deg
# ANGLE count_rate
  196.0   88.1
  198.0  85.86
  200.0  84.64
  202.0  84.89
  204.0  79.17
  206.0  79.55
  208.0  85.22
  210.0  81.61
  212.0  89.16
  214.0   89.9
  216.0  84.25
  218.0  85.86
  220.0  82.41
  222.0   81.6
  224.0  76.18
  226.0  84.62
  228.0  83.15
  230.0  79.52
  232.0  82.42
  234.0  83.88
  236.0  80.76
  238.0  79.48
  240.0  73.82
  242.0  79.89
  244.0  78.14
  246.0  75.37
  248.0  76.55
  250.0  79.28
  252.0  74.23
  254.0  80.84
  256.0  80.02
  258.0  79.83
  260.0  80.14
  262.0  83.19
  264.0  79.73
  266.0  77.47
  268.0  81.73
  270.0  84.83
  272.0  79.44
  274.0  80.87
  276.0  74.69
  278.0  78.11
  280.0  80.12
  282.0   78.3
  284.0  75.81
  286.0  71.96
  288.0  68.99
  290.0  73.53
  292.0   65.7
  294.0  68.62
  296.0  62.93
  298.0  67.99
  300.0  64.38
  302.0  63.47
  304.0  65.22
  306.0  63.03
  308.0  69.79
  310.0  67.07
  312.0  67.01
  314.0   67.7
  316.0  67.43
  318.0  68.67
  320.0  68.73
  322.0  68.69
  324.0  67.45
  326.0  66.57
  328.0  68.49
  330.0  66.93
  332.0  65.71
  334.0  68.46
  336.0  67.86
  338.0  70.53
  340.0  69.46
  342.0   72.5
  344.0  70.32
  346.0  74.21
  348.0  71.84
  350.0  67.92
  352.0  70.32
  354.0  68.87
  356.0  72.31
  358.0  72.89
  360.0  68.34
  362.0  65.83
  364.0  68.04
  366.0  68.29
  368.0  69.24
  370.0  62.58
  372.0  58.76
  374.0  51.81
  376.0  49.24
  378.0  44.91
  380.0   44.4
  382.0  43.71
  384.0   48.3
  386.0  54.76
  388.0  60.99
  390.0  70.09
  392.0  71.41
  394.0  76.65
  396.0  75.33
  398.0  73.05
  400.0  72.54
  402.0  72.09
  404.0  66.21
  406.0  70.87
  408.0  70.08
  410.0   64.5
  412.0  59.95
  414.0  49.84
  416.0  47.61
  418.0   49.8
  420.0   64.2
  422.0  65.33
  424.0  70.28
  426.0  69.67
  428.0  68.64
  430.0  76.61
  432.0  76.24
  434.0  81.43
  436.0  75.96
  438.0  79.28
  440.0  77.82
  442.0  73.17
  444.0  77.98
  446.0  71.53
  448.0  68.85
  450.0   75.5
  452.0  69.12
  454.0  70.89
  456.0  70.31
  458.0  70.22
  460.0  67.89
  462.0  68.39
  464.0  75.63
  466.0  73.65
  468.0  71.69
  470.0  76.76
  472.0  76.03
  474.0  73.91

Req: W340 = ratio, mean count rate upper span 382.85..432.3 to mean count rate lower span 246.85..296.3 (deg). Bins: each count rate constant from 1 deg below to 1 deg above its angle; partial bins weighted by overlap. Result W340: 0.85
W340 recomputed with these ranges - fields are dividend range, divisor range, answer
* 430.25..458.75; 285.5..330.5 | 1.10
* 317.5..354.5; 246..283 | 0.87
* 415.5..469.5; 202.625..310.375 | 0.92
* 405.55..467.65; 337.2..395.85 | 1.08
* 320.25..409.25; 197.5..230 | 0.79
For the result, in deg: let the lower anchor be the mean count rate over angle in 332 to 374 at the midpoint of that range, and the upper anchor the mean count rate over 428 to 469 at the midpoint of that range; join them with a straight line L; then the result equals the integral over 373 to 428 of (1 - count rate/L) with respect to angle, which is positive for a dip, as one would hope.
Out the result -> 7.3 deg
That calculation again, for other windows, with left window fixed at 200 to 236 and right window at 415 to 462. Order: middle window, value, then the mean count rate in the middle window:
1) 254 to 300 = 2.2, 75.9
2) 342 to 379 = 4.6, 65.5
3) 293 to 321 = 4.1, 66.6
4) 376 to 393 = 4.4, 54.5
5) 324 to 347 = 2.2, 69.1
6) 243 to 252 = 0.5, 77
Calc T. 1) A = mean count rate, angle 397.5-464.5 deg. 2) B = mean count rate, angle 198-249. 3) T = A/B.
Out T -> 0.8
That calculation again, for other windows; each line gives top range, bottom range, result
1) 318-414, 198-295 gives 0.82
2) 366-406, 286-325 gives 0.92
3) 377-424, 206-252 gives 0.76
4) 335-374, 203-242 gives 0.83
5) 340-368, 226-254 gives 0.88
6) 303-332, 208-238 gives 0.81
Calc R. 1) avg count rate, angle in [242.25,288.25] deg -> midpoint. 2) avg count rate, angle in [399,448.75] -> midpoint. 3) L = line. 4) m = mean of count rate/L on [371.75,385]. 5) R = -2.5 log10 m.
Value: 0.43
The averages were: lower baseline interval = 78.4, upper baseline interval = 68.8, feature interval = 48.2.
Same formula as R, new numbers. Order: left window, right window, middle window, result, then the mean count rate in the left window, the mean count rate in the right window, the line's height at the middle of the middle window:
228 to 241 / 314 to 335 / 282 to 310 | 0.06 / 80.2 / 67.7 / 71.7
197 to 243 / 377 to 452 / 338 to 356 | 0.02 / 82.5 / 66.5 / 72.1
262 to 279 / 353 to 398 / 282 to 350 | 0.05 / 79.8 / 62.4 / 72.3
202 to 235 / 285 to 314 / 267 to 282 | -0.11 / 83.1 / 67.1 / 72.1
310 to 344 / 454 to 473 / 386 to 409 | 0.00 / 68.3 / 72.2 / 70.3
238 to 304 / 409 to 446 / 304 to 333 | 0.09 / 75.5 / 68.3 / 73.3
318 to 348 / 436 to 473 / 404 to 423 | 0.18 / 69.1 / 73.1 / 71.8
